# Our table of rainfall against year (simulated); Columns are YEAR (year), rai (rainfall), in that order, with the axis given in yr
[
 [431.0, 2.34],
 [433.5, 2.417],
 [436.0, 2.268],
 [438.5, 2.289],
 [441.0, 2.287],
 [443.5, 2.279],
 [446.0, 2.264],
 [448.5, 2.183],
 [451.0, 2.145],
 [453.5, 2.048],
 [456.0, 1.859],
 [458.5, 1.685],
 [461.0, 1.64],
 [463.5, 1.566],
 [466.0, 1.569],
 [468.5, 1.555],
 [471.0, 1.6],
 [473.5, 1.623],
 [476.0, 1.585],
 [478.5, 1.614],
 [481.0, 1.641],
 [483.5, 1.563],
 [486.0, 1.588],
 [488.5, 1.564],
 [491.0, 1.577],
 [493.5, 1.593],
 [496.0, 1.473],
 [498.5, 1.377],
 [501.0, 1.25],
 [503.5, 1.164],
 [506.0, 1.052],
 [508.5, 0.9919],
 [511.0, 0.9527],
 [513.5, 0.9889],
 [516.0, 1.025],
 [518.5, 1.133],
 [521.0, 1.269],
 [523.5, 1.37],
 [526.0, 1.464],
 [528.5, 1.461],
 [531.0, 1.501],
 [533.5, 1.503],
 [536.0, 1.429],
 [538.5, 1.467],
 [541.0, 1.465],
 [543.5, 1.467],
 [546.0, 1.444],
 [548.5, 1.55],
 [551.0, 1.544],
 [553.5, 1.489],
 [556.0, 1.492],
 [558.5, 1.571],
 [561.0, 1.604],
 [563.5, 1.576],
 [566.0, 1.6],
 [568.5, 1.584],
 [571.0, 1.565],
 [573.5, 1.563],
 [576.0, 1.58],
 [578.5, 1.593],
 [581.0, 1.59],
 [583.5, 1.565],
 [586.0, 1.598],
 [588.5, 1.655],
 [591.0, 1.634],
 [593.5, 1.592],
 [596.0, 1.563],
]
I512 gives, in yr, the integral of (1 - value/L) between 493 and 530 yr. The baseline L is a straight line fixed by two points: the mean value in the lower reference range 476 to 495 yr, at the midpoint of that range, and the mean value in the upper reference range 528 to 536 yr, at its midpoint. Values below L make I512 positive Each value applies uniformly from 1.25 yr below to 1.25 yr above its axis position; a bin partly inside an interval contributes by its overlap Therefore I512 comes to 7.2 yr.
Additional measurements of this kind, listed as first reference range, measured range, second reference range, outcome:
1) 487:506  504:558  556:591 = 5.56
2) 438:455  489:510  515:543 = 4.58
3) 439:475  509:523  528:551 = 4.46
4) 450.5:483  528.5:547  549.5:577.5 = 1.48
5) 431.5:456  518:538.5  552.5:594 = 4.51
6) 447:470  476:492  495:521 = -1.38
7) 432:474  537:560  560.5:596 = 2.47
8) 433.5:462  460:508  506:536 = 5.17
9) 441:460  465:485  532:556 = 3.39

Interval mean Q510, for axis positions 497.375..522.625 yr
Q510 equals 1.12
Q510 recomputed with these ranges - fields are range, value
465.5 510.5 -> 1.46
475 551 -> 1.39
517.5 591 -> 1.51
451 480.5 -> 1.69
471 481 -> 1.61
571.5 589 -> 1.59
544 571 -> 1.54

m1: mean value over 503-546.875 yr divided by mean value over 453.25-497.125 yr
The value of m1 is 0.79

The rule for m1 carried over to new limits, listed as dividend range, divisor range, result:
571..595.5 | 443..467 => 0.83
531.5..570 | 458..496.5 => 0.96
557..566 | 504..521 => 1.51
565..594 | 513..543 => 1.18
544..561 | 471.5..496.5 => 0.96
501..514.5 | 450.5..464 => 0.58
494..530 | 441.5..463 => 0.61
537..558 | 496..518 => 1.33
